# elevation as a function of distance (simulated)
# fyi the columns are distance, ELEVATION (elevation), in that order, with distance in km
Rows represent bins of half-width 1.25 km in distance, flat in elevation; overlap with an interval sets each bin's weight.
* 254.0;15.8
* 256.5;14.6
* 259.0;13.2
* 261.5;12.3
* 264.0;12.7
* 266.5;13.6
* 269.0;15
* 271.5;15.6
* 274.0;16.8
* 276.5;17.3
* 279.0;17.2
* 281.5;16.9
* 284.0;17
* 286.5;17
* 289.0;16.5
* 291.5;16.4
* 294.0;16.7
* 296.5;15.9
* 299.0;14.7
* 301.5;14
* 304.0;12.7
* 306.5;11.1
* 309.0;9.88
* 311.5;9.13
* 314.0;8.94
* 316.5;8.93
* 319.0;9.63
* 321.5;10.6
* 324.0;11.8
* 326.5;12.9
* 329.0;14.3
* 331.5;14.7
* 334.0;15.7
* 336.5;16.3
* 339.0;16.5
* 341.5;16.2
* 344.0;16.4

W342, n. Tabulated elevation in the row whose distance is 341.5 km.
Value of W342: 16.2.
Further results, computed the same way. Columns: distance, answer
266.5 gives 13.6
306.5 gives 11.1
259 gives 13.2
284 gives 17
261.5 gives 12.3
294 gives 16.7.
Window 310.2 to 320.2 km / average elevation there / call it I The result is 9.16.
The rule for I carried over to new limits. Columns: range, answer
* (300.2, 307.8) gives 12.6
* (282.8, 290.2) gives 16.8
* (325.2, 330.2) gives 13.6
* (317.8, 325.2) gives 10.7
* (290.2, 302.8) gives 15.5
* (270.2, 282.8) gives 16.8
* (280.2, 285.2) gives 17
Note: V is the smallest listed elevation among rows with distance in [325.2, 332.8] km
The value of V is 12.9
